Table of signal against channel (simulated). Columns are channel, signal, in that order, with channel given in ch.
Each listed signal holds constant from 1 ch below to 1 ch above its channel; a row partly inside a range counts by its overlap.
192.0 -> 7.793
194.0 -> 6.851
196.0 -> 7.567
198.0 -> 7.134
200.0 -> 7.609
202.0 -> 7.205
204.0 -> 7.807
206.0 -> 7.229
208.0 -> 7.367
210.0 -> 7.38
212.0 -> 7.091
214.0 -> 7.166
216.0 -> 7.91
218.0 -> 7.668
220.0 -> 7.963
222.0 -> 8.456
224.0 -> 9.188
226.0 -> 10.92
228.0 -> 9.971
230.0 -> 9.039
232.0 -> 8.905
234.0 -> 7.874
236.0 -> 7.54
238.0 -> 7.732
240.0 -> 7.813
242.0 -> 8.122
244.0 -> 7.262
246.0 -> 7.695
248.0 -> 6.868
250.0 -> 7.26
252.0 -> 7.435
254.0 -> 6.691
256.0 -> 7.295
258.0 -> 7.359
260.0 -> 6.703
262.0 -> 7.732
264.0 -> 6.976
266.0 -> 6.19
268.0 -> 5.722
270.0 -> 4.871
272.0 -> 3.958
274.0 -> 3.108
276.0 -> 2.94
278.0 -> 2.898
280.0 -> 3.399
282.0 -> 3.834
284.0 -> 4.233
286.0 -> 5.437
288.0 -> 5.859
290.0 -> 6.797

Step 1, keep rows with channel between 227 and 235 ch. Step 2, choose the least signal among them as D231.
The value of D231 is 7.874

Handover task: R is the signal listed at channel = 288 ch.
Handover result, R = 5.859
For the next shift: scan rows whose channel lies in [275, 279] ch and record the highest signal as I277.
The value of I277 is 2.94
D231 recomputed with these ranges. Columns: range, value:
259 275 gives 3.108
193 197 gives 6.851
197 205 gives 7.134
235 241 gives 7.54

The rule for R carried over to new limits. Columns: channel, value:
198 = 7.134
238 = 7.732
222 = 8.456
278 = 2.898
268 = 5.722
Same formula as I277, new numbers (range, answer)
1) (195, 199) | 7.567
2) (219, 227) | 10.92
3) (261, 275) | 7.732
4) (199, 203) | 7.609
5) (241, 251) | 8.122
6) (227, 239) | 9.971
